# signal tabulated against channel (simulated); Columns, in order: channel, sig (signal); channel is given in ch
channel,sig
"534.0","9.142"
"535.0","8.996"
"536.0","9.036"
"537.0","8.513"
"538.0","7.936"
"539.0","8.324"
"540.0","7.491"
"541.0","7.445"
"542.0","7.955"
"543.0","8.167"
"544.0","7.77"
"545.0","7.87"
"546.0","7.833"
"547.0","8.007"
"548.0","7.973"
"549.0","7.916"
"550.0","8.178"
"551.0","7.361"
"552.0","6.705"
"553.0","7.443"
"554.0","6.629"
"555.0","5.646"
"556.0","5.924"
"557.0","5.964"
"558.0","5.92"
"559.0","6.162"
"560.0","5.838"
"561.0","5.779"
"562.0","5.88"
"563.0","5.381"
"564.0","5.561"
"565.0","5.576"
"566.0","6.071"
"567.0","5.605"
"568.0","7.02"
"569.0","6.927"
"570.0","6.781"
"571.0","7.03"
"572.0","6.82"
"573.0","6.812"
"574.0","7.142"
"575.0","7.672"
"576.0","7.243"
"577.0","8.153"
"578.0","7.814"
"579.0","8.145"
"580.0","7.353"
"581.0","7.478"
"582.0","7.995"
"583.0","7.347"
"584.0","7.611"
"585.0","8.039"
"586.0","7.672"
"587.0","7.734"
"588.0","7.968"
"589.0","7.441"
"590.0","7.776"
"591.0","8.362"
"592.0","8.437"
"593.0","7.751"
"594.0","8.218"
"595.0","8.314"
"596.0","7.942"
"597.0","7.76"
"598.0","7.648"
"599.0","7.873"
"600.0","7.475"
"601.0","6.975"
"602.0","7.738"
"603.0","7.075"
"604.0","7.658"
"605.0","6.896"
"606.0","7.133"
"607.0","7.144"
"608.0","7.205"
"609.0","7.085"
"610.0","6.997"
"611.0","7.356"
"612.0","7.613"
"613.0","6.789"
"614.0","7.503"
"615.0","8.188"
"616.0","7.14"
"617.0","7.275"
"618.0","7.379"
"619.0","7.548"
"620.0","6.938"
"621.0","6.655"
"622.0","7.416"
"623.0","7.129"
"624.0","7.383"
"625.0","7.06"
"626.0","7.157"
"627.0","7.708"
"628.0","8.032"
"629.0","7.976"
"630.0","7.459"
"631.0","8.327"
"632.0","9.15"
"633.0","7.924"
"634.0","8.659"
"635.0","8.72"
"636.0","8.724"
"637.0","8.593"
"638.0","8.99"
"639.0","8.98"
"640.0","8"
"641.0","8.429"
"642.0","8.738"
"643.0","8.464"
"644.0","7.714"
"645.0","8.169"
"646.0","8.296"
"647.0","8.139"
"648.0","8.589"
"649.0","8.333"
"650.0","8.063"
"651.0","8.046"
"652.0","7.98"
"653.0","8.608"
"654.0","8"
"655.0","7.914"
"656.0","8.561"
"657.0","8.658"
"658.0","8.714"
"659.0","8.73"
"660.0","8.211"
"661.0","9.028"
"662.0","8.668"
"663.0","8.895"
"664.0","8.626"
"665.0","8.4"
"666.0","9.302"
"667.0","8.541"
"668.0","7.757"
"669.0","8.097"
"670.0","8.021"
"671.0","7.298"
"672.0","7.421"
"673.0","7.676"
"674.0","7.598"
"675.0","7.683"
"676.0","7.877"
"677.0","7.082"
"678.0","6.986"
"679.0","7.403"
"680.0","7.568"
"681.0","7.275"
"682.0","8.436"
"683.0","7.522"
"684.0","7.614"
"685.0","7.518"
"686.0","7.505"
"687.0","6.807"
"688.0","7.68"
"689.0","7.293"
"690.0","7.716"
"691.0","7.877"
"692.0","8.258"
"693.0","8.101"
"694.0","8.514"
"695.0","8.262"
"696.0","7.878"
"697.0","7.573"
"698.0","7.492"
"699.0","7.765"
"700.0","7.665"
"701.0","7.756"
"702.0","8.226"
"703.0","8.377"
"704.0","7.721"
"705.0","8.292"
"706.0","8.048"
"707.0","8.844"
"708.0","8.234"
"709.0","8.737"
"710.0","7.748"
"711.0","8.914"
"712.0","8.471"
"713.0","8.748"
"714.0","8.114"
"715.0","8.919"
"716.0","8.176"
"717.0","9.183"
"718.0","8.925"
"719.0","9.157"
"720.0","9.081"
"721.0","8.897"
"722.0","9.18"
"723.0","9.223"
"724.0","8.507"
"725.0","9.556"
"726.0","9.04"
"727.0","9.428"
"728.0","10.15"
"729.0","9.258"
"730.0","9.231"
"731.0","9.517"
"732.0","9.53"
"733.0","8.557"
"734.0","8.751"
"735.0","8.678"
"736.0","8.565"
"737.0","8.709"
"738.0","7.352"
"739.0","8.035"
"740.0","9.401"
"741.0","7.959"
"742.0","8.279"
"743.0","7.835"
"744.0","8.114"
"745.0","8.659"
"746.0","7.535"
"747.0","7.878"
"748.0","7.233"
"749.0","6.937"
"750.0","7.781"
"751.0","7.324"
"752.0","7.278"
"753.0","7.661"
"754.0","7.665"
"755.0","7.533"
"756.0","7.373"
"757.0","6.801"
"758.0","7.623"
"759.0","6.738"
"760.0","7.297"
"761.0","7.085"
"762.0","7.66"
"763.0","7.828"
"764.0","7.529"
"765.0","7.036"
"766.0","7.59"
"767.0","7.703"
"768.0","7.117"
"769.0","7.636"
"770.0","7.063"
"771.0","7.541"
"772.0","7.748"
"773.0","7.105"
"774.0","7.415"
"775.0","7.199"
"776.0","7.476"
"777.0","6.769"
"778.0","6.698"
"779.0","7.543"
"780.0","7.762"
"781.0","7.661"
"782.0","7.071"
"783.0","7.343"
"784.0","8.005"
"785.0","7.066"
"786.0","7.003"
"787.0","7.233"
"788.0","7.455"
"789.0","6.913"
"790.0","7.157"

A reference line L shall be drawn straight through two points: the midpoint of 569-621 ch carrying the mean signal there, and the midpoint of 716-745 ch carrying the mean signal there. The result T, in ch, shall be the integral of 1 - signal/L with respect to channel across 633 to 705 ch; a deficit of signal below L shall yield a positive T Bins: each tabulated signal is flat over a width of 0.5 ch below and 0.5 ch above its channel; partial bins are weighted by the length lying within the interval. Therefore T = 1.2 ch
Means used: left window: 7.5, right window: 8.85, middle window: 8.08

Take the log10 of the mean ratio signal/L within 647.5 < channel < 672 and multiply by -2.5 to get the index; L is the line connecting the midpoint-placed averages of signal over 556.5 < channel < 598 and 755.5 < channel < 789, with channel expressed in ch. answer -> -0.159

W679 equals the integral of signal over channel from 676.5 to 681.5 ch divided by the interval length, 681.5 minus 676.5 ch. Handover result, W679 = 7.26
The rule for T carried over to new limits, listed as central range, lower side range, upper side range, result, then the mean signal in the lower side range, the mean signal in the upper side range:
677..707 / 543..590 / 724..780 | -0.5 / 7.05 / 7.91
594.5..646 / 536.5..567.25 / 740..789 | -4.5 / 6.94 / 7.47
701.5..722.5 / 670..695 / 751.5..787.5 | -2.9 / 7.63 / 7.36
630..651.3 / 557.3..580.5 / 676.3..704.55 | -3.3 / 6.63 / 7.71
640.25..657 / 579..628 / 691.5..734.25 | -0.6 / 7.52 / 8.6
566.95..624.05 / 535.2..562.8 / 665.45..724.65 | 0.4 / 7.25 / 8.08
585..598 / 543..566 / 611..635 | -1.3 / 6.71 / 7.6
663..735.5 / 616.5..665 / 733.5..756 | -2.2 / 8.14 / 7.95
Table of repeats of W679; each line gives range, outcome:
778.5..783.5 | 7.48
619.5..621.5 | 6.8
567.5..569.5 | 6.97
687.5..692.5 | 7.76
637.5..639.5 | 8.98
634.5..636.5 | 8.72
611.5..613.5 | 7.2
